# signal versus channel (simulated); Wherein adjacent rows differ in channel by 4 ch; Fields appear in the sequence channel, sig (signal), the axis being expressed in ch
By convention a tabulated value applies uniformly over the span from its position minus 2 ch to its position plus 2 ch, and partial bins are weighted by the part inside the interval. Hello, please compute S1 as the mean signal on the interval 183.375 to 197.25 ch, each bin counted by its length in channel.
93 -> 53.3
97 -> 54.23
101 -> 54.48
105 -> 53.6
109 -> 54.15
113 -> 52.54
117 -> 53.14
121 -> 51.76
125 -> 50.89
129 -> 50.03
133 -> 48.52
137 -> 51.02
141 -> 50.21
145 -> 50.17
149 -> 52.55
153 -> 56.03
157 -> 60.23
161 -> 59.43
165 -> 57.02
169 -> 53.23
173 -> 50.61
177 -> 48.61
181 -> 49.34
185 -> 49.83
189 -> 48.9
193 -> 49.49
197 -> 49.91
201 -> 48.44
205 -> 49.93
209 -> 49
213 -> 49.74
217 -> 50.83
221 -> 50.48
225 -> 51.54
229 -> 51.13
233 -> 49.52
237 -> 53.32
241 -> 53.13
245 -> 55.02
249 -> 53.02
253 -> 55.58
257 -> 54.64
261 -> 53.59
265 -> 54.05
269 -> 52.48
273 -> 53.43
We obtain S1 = 49.5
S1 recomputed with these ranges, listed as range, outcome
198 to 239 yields 50.4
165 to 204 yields 50.2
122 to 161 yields 52.5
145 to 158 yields 55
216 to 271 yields 52.8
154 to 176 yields 55.8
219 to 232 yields 50.9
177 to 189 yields 49.3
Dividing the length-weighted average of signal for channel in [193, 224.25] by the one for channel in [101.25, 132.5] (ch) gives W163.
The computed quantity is 0.95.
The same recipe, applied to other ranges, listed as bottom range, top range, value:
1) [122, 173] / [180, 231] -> 0.94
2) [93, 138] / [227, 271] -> 1.02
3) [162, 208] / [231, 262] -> 1.06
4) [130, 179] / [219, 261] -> 0.99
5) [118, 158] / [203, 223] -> 0.96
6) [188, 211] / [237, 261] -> 1.10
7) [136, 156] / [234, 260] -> 1.03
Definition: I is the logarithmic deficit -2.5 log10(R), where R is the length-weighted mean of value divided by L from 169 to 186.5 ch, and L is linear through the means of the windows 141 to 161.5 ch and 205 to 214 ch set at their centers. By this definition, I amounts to 0.05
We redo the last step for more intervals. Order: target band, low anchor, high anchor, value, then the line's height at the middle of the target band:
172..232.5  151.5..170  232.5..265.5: 0.12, 55.7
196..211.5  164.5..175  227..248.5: 0.07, 52.8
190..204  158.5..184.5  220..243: 0.07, 52.4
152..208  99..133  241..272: 0.02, 53.1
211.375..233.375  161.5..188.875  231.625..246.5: 0.04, 52.5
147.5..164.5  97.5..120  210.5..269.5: -0.08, 53.2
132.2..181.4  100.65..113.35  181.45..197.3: -0.04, 51.2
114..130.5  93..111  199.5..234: 0.04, 53.3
